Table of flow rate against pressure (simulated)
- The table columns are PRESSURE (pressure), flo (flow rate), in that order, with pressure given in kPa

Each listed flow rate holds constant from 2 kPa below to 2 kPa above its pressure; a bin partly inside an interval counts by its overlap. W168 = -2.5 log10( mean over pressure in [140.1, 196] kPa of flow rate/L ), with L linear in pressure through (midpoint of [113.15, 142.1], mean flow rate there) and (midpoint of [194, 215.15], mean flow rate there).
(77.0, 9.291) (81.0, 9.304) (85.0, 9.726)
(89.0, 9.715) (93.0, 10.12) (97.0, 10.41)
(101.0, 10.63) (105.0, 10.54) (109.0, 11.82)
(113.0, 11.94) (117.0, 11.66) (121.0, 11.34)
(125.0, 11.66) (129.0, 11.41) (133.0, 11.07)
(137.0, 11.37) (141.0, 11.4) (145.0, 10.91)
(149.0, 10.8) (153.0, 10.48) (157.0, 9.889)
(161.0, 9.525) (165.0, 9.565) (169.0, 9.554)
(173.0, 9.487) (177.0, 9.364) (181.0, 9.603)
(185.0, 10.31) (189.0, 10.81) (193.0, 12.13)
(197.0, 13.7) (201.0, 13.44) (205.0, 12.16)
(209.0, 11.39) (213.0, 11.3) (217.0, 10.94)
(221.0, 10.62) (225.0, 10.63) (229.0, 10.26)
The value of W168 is 0.16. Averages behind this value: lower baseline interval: 11.4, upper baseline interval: 12.4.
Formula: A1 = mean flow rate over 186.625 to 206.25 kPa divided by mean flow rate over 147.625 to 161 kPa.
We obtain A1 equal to 1.2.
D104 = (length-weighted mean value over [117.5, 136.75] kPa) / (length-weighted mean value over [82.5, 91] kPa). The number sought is 1.17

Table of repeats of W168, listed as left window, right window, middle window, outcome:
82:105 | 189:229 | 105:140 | -0.10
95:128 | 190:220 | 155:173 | 0.21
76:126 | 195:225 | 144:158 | 0.07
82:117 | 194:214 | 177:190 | 0.20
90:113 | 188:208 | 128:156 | 0.05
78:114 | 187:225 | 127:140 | -0.04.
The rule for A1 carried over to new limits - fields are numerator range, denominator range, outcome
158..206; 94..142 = 0.96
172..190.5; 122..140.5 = 0.87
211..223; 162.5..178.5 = 1.15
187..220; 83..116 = 1.12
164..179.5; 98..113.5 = 0.85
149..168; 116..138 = 0.87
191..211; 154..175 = 1.30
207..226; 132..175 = 1.06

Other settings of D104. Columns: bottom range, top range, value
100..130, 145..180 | 0.87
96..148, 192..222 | 1.07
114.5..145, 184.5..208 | 1.07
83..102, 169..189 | 0.97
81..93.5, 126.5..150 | 1.15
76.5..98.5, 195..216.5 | 1.26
